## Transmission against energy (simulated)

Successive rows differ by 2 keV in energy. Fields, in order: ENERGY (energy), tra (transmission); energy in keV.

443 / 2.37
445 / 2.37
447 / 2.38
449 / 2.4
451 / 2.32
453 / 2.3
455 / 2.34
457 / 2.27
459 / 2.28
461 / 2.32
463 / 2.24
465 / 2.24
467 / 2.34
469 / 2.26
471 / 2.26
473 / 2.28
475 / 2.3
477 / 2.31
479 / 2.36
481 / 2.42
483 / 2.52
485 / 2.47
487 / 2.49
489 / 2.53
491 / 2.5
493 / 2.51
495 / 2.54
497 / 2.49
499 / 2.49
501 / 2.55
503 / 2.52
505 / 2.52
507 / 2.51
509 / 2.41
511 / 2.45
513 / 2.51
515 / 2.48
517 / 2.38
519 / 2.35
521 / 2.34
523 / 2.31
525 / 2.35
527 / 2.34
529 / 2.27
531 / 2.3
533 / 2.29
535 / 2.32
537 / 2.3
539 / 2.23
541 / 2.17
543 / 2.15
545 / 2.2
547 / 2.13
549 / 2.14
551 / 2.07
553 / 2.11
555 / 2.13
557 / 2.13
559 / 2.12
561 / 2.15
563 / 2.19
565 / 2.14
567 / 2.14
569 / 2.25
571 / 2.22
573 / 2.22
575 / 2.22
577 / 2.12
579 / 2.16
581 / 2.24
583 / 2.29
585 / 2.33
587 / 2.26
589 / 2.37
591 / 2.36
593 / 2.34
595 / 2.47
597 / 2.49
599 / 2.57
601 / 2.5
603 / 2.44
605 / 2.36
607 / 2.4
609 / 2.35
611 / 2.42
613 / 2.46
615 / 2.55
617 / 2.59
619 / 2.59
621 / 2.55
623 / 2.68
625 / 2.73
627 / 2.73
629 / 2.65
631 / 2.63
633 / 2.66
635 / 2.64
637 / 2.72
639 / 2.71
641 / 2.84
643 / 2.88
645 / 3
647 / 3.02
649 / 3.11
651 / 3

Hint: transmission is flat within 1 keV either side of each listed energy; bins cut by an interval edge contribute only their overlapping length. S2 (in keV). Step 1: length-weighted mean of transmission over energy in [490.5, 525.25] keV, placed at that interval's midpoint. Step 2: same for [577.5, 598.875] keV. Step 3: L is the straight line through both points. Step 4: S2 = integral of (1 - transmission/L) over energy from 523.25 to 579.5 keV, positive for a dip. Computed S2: 4.5 keV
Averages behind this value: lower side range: 2.46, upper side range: 2.34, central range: 2.2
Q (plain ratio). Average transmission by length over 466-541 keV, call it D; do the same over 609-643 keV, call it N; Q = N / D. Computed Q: 1.10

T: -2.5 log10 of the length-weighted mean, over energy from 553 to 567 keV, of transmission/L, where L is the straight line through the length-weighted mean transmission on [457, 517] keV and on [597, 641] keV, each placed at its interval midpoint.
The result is 0.17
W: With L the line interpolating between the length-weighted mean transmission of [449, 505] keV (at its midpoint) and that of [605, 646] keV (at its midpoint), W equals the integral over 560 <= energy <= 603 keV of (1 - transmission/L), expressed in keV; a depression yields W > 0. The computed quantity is 4.5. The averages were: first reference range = 2.39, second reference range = 2.63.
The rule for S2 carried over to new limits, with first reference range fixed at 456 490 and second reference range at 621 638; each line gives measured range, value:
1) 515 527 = 0.4 keV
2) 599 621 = 1.3 keV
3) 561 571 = 1.4 keV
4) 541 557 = 2.4 keV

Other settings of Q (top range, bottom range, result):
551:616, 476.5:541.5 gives 0.95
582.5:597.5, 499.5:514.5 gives 0.95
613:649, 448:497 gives 1.15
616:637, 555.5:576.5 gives 1.22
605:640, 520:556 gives 1.16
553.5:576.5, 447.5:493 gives 0.92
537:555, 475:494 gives 0.88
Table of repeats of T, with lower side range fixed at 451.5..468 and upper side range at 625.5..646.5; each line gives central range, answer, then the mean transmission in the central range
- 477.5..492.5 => -0.05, 2.47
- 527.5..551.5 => 0.13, 2.22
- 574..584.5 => 0.18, 2.21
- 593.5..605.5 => 0.08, 2.47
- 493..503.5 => -0.06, 2.52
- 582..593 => 0.13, 2.32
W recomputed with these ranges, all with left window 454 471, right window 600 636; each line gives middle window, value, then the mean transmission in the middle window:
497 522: -1.0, 2.46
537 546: 0.8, 2.2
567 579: 1.3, 2.2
